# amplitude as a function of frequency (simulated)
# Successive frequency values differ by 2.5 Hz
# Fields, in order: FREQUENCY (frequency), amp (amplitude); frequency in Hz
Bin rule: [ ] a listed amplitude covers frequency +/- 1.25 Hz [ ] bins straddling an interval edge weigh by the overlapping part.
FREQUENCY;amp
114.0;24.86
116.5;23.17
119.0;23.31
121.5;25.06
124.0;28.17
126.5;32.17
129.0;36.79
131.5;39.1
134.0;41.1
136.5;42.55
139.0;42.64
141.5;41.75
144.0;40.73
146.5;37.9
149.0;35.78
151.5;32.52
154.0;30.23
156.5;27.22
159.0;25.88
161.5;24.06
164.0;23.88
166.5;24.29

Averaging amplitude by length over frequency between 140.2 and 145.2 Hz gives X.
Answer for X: 41.3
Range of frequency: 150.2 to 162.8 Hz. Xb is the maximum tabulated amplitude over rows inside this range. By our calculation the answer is 32.52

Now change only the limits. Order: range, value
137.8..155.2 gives 42.64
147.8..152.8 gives 35.78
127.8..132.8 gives 39.1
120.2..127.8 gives 32.17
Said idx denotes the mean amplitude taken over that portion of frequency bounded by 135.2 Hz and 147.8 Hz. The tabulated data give 41.1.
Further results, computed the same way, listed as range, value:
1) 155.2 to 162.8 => 25.7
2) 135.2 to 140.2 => 42.6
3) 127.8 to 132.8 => 38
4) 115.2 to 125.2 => 24.9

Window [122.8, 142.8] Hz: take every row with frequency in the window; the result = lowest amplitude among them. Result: 28.17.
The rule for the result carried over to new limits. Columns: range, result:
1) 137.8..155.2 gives 30.23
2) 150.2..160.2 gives 25.88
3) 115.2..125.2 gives 23.17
